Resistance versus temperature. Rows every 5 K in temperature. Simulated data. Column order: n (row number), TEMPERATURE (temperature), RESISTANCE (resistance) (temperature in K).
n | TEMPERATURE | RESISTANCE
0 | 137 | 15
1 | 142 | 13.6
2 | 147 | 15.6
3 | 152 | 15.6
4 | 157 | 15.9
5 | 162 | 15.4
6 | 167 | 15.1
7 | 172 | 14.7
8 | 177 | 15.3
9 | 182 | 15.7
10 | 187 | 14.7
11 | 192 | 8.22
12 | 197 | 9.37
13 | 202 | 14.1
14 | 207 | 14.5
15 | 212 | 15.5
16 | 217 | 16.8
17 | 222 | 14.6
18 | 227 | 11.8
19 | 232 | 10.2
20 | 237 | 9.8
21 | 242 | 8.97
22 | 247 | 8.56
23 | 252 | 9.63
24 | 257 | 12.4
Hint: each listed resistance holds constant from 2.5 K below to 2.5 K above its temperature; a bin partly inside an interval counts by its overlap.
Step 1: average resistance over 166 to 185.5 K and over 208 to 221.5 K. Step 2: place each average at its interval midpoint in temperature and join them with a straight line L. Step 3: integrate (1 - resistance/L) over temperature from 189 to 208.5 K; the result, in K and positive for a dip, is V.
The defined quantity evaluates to 5.1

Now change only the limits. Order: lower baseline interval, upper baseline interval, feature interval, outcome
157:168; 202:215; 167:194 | 2.3 K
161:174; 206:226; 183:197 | 3.3 K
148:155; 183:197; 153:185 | -3.8 K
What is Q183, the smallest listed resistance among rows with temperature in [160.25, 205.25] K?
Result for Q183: 8.22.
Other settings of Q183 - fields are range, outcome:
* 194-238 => 9.37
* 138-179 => 13.6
